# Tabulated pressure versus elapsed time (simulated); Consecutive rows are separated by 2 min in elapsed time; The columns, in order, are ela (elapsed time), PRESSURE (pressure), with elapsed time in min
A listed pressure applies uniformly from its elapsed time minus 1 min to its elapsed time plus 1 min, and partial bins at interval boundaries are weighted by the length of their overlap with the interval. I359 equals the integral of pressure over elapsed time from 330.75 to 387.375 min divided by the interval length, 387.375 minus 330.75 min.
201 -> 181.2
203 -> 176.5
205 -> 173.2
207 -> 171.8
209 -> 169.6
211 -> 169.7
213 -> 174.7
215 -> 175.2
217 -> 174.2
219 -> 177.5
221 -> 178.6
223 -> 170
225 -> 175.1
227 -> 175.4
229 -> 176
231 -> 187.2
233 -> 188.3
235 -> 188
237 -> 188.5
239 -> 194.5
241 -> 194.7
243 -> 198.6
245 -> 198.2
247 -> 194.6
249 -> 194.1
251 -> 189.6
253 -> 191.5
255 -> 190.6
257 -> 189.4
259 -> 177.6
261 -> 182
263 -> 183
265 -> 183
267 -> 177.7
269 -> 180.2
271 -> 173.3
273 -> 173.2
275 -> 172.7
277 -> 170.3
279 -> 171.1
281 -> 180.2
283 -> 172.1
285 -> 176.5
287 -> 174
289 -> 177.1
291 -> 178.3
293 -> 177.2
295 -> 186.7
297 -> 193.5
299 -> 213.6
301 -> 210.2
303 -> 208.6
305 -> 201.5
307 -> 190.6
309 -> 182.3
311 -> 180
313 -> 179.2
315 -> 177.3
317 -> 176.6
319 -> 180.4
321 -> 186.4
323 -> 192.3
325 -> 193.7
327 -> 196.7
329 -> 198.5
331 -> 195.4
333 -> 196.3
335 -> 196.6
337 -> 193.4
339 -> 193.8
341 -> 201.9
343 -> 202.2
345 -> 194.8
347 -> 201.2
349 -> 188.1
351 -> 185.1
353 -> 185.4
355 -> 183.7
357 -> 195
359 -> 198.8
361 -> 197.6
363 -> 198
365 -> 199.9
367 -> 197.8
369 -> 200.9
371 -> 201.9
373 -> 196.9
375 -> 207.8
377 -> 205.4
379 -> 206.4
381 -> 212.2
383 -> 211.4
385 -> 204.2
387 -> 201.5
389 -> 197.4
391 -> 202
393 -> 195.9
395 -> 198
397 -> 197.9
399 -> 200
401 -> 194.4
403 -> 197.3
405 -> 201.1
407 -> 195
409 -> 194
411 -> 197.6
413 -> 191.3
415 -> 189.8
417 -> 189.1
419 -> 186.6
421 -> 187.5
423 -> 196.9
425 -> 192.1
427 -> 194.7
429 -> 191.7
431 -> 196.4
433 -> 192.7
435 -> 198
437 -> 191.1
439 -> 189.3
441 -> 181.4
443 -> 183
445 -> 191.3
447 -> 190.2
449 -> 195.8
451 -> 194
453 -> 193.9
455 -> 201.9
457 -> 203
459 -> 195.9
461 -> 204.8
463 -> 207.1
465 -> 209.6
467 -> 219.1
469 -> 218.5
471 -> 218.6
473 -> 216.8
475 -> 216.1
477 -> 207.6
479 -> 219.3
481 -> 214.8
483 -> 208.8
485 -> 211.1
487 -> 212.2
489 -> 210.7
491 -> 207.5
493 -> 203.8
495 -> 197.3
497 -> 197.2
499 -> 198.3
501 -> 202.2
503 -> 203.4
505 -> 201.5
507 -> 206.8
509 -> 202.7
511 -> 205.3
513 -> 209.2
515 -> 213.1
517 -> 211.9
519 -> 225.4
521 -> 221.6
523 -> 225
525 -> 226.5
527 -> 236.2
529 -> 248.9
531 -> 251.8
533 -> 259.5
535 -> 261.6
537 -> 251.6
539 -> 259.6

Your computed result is 198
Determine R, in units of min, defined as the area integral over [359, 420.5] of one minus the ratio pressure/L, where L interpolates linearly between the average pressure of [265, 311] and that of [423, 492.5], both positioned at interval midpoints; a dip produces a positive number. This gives -1.3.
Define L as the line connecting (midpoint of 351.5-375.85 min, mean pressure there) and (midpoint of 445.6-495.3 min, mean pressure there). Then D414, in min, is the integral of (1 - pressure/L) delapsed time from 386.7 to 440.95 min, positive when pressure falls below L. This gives 1.91 min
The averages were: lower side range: 197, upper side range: 207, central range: 194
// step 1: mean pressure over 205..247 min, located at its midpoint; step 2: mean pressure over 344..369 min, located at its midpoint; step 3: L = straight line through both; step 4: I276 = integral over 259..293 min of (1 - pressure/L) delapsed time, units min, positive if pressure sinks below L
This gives 1.8 min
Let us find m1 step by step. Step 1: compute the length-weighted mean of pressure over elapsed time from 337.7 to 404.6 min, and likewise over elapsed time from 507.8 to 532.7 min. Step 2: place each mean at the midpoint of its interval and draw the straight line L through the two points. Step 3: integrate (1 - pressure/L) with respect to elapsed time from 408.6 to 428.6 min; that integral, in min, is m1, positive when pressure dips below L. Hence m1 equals 1.4 min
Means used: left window 199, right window 224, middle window 192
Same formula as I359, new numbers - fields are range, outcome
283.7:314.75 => 188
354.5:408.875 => 200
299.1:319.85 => 190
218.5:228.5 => 175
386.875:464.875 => 195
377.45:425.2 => 198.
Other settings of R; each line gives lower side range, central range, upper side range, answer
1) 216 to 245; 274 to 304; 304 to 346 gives 0.7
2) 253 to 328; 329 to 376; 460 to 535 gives -0.7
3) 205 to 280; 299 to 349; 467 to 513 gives -0.8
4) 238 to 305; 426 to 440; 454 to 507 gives 0.7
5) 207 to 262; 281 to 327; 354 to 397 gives 1.2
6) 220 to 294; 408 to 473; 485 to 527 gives 1.9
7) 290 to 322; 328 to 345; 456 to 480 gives -0.4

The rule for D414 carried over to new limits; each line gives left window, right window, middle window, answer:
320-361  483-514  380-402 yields -0.4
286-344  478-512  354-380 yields -0.5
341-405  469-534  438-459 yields 1.6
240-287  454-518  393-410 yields 0.1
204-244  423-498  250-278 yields 0.4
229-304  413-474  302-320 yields 0.2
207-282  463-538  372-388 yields -0.4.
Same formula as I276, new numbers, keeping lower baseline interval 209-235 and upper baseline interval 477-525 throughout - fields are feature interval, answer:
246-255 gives -0.60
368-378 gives -0.41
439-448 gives 0.71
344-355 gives 0.09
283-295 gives 0.50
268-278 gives 0.49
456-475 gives -0.50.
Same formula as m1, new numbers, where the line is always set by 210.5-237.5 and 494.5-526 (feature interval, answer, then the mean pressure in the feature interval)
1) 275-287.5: 0.7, 174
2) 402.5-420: 0.5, 193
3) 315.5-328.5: 0.1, 188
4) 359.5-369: -0.2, 199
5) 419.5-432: 0.5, 193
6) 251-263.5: -0.3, 186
